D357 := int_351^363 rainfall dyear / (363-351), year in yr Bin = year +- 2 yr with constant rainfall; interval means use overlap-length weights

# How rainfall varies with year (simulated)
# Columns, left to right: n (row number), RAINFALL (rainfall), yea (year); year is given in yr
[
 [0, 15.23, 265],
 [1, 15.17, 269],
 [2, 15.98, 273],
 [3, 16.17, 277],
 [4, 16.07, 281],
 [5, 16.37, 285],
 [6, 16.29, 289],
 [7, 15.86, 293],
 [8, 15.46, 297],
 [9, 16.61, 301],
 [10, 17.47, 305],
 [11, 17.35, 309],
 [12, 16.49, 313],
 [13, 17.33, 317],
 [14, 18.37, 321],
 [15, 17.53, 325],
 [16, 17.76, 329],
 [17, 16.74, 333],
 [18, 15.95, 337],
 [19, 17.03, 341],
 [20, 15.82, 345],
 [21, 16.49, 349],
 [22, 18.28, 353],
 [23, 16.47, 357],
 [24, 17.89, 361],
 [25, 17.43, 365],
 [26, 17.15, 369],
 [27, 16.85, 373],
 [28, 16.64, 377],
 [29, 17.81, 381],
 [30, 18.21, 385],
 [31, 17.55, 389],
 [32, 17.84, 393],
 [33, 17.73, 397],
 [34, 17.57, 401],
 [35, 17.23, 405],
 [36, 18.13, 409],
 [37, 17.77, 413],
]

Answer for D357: 17.5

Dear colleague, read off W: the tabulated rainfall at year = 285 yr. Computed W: 16.37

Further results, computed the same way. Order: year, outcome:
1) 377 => 16.64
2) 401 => 17.57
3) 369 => 17.15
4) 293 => 15.86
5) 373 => 16.85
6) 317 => 17.33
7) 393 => 17.84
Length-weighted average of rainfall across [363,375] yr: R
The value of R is 17.1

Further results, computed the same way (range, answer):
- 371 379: 16.7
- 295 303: 16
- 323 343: 17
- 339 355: 16.9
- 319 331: 17.9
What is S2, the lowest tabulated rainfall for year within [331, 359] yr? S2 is 15.82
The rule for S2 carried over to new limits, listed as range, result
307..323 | 16.49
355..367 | 16.47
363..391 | 16.64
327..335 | 16.74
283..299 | 15.46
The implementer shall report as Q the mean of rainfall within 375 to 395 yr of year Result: 17.6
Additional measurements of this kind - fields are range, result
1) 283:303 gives 16.1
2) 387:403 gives 17.7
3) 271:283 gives 16.1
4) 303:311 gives 17.4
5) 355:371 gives 17.2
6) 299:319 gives 17.1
